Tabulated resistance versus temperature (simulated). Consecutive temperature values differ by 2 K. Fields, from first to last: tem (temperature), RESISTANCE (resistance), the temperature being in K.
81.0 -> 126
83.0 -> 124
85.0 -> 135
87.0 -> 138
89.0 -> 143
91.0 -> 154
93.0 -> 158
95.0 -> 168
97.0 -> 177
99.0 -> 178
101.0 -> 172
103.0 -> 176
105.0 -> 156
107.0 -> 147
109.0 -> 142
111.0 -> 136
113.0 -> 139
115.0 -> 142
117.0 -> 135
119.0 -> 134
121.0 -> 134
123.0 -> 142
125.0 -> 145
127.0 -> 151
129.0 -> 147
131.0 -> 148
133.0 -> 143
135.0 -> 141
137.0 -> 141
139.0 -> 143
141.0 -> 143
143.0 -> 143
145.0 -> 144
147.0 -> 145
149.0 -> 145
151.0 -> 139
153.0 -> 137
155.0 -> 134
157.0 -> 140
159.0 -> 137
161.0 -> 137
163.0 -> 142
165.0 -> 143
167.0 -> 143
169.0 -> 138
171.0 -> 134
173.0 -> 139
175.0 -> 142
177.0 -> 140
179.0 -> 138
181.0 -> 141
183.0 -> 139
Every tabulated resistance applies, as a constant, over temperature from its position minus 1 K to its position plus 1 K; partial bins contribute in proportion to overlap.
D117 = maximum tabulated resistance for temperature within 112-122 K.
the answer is 142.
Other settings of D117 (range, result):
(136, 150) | 145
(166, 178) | 143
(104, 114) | 156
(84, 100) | 178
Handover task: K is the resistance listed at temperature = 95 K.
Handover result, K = 168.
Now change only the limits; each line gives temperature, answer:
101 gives 172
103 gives 176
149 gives 145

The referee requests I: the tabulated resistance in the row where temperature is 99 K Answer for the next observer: 178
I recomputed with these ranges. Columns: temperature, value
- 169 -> 138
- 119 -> 134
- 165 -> 143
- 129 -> 147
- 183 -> 139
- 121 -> 134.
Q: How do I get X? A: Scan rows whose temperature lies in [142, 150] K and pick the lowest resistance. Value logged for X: 143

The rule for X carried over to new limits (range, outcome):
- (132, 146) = 141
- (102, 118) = 135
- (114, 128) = 134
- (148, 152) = 139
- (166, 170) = 138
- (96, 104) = 172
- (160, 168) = 137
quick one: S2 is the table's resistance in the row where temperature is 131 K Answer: 148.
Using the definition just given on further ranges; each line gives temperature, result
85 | 135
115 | 142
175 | 142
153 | 137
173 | 139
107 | 147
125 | 145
